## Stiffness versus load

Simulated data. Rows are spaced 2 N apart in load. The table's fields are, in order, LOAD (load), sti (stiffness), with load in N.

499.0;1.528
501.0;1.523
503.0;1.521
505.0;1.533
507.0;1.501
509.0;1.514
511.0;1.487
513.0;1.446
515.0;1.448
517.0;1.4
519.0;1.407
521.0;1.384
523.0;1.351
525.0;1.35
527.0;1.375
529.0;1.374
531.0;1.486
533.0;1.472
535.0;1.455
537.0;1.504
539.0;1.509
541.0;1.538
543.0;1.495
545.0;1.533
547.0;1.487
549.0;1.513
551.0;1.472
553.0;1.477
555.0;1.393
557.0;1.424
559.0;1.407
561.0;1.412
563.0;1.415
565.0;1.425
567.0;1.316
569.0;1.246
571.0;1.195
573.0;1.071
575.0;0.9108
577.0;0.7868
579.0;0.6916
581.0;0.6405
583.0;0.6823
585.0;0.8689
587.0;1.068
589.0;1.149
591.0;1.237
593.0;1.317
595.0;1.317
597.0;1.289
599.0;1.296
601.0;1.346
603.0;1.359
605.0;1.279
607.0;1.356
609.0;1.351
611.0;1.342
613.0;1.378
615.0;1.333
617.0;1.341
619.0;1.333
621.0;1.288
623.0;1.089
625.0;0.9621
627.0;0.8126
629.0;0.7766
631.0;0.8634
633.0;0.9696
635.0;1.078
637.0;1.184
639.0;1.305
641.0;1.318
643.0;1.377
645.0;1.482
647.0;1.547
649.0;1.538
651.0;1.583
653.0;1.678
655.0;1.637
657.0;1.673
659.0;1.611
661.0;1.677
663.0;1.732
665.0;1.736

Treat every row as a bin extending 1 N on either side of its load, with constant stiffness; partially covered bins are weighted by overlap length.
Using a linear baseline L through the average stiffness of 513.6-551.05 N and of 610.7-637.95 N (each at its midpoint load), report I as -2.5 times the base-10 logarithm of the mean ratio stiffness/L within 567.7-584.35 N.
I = 0.385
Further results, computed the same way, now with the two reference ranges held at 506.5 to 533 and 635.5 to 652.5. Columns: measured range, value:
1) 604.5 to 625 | 0.10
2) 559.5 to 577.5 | 0.17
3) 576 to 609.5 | 0.26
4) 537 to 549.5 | -0.07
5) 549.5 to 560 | -0.01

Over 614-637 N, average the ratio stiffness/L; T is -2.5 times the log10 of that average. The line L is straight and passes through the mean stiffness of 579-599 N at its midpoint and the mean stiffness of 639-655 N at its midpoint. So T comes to 0.22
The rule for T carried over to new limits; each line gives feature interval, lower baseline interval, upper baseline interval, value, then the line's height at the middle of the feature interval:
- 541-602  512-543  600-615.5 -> 0.13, 1.38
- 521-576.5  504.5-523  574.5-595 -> -0.15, 1.21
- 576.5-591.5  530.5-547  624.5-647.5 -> 0.44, 1.33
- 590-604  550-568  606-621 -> 0.05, 1.37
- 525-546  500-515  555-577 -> -0.06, 1.39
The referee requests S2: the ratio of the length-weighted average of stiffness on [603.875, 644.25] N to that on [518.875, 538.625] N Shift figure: 0.84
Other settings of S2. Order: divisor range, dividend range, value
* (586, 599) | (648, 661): 1.32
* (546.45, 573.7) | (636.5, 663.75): 1.11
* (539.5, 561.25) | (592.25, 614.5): 0.90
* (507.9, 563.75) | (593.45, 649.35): 0.86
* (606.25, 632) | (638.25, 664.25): 1.33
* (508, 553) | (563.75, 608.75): 0.78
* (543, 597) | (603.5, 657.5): 1.06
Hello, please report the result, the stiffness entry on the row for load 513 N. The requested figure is 1.446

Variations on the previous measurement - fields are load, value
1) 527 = 1.375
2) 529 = 1.374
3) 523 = 1.351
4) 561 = 1.412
